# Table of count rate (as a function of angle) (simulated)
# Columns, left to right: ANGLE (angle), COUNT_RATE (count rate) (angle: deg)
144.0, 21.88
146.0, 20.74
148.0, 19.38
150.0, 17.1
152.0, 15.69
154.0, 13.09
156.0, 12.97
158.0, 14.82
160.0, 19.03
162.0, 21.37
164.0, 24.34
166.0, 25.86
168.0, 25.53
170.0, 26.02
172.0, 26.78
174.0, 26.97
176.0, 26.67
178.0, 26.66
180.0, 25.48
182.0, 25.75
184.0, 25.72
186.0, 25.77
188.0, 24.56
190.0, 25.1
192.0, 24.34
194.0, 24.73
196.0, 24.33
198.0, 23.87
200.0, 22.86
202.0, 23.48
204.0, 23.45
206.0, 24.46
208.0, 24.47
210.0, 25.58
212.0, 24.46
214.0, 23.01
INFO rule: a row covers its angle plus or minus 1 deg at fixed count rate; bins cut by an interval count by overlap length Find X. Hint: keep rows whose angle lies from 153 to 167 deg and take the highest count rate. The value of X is 25.86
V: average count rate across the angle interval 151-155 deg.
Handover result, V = 14.4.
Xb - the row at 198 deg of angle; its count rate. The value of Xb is 23.87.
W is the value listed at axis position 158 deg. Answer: 14.82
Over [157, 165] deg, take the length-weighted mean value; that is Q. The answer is 19.9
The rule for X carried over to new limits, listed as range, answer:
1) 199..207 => 24.46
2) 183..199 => 25.77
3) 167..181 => 26.97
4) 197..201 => 23.87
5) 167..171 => 26.02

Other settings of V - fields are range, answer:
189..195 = 24.7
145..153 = 18.2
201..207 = 23.8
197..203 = 23.4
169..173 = 26.4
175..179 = 26.7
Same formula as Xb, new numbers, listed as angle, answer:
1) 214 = 23.01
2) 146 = 20.74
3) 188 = 24.56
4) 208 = 24.47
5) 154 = 13.09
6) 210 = 25.58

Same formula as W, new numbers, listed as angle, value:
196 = 24.33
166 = 25.86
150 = 17.1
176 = 26.67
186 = 25.77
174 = 26.97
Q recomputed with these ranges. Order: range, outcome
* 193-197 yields 24.5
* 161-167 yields 23.9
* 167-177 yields 26.4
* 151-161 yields 15.1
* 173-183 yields 26.3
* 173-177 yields 26.8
